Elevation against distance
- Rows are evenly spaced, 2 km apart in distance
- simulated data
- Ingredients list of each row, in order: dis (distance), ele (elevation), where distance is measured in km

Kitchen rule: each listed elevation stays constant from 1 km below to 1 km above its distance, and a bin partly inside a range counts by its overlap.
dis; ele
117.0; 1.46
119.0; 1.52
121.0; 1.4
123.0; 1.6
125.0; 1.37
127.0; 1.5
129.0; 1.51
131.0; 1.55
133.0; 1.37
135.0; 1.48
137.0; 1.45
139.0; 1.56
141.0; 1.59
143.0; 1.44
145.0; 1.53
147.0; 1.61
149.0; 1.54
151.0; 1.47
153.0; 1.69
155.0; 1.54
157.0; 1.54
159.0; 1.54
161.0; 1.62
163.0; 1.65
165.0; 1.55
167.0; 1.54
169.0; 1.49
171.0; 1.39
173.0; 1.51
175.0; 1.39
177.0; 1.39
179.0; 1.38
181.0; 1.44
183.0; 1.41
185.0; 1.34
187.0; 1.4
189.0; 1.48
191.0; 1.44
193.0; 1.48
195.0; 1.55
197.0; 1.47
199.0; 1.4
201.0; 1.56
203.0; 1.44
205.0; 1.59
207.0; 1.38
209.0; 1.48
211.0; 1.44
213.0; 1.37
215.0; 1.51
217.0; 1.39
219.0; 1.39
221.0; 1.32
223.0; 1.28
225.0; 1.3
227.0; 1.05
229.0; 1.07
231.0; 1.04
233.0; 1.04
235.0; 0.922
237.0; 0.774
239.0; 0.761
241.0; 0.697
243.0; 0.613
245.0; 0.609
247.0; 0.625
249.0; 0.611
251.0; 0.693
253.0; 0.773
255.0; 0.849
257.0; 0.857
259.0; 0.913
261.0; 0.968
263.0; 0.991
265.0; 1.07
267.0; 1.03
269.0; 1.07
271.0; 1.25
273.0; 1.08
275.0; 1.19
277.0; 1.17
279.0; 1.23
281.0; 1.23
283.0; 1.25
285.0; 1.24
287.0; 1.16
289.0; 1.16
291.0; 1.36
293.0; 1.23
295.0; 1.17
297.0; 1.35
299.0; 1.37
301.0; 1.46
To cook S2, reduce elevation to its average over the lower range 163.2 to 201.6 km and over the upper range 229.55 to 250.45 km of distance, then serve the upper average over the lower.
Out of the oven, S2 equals 0.53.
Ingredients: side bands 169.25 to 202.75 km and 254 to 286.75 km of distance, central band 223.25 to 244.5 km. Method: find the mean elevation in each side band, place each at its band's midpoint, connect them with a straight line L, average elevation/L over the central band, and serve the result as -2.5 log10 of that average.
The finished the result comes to 0.32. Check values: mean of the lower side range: 1.44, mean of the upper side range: 1.09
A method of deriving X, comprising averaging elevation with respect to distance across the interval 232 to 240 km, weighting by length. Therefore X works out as 0.874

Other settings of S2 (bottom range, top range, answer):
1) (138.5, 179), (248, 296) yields 0.70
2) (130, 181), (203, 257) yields 0.70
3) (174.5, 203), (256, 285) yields 0.76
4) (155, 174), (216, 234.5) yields 0.78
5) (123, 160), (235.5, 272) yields 0.56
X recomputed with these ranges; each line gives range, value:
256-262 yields 0.913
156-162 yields 1.57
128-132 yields 1.53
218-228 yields 1.27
